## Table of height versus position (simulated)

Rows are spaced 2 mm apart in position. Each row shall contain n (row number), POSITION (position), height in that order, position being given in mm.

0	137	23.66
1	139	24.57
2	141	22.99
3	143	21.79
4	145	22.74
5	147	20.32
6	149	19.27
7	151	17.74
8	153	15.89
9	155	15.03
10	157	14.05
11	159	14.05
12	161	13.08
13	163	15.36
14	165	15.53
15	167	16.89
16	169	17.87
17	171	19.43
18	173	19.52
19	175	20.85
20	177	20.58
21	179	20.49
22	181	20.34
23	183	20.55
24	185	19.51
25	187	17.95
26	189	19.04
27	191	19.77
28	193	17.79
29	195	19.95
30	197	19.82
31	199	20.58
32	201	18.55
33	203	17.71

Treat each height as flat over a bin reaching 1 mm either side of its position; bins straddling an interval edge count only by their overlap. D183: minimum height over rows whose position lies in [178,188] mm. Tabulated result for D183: 17.95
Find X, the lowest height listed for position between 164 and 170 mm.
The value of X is 15.53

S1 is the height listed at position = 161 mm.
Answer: 13.08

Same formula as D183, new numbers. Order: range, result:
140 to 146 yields 21.79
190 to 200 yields 17.79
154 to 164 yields 13.08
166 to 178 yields 16.89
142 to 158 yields 14.05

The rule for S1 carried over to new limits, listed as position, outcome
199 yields 20.58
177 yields 20.58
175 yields 20.85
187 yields 17.95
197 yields 19.82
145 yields 22.74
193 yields 17.79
